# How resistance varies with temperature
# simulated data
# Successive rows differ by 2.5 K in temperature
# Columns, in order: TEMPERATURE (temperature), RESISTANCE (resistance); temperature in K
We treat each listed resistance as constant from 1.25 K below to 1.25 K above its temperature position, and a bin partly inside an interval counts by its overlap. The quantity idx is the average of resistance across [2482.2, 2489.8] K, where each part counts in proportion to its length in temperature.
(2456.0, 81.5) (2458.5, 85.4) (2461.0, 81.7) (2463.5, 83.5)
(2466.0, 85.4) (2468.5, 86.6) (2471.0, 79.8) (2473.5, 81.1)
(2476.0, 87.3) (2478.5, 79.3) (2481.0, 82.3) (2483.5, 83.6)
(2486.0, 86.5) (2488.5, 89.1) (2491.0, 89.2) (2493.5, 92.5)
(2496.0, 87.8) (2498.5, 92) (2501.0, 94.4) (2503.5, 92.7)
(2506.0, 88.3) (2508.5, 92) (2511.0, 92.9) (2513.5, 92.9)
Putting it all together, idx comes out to 86.4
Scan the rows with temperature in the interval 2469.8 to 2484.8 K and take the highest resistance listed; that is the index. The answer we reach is 87.3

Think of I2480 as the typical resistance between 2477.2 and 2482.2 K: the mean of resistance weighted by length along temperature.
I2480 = 80.9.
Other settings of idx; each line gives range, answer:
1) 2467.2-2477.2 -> 83.7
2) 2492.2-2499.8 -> 90.8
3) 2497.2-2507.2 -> 91.8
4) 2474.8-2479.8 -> 83.2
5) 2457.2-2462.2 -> 83.5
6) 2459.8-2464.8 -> 82.6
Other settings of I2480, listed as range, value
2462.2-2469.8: 85.1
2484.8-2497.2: 89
